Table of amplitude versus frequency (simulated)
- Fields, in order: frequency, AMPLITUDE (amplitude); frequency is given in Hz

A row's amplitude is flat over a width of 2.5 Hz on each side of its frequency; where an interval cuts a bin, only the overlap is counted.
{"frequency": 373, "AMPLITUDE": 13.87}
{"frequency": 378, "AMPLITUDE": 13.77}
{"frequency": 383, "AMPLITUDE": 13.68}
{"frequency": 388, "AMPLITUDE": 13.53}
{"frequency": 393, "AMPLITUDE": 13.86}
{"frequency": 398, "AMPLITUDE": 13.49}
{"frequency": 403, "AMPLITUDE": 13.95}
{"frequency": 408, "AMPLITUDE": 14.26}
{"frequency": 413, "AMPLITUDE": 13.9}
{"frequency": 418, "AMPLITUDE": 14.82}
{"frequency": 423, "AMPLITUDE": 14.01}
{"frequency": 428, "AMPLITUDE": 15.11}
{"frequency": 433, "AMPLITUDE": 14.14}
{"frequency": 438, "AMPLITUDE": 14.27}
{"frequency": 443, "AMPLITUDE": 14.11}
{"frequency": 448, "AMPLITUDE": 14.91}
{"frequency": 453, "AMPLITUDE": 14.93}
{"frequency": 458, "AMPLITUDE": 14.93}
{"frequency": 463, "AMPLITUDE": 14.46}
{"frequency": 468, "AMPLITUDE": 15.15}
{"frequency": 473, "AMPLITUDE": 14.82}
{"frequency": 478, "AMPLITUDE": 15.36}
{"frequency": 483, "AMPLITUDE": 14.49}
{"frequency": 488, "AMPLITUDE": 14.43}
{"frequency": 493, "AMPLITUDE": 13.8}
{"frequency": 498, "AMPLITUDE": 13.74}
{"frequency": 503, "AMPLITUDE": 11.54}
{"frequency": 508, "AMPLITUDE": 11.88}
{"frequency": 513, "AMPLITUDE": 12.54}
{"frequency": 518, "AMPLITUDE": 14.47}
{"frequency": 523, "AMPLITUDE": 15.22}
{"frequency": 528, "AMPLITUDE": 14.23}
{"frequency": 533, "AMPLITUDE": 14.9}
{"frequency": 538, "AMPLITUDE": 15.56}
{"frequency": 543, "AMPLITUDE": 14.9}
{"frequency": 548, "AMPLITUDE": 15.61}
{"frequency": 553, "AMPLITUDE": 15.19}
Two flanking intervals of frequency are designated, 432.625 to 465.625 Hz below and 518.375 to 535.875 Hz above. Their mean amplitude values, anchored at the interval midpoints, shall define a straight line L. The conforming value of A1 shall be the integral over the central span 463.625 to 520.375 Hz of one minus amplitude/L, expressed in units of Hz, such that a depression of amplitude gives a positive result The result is 3.1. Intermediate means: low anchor 14.6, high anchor 14.8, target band 13.9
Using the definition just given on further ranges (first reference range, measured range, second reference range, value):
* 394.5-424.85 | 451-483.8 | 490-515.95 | -4.1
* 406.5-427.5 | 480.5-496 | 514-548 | 0.4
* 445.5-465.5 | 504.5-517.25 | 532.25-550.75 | 2.2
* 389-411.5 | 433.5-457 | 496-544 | -1.1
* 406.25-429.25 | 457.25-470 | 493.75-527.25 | -0.9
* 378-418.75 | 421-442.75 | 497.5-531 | -1.0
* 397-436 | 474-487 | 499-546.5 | -0.7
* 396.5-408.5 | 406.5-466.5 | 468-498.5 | -1.5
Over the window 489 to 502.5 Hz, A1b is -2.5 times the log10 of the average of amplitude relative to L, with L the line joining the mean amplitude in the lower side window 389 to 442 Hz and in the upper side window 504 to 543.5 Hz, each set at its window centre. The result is 0.05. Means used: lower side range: 14.2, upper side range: 14.1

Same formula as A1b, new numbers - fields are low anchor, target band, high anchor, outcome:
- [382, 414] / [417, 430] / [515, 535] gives -0.05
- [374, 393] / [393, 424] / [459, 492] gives -0.01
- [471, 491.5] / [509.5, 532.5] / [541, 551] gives 0.07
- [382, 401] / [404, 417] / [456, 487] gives -0.02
